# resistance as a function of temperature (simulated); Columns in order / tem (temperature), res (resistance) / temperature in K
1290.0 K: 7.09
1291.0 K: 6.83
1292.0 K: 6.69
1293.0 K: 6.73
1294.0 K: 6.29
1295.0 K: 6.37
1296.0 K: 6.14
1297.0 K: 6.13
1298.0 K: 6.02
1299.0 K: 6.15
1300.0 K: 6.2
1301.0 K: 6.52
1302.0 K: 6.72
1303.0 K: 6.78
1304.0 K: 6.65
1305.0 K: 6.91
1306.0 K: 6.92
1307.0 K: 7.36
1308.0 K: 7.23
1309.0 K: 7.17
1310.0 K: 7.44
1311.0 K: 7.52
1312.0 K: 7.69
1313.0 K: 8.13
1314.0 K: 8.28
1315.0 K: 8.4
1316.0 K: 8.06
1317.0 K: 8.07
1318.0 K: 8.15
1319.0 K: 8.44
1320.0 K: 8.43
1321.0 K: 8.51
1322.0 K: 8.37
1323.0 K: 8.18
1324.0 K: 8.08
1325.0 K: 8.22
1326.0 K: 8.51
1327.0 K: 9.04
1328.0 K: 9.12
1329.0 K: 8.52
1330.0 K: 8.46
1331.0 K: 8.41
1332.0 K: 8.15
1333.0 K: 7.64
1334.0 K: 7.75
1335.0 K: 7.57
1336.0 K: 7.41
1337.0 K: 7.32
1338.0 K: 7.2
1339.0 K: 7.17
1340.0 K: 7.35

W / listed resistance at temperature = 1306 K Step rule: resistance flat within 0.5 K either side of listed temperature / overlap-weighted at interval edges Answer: 6.92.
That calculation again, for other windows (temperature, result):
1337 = 7.32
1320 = 8.43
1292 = 6.69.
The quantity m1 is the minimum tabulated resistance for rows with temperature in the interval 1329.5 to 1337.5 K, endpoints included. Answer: 7.32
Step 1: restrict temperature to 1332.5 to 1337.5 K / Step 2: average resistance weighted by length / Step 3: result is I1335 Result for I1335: 7.54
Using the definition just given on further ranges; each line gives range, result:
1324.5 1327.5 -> 8.59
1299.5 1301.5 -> 6.36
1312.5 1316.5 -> 8.22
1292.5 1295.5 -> 6.46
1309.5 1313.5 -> 7.7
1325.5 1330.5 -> 8.73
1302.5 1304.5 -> 6.71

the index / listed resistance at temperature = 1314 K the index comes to 8.28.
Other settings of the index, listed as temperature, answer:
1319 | 8.44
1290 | 7.09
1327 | 9.04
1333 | 7.64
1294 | 6.29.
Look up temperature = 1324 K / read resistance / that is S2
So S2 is 8.08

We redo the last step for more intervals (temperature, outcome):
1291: 6.83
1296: 6.14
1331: 8.41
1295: 6.37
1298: 6.02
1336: 7.41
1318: 8.15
